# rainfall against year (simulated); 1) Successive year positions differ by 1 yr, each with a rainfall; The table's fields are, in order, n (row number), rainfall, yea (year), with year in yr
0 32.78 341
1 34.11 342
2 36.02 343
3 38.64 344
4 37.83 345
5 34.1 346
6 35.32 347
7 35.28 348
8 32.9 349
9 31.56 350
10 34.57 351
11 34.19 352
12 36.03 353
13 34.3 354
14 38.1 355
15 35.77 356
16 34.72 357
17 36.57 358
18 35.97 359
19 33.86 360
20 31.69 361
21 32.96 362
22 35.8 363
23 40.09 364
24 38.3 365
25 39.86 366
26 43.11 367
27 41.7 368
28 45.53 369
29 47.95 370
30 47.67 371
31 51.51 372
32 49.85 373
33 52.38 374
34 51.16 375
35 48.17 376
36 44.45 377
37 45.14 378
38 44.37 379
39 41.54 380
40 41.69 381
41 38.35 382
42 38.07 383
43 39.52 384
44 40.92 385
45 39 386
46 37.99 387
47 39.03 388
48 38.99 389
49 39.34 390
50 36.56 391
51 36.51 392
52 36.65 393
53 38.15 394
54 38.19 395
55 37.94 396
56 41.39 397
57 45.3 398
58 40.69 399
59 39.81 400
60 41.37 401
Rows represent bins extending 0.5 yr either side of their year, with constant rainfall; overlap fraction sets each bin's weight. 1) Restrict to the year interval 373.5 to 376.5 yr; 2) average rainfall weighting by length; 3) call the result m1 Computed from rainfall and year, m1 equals 50.6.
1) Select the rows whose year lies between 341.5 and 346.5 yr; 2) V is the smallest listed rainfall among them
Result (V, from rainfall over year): 34.1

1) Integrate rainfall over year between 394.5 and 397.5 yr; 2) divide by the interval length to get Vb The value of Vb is 39.2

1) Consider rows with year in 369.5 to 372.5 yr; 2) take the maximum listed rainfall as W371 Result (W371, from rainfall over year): 51.51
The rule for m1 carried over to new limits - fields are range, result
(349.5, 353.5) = 34.1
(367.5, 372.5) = 46.9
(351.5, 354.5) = 34.8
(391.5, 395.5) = 37.4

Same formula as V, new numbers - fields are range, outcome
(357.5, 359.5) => 35.97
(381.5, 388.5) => 37.99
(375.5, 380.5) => 41.54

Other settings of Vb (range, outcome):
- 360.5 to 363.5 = 33.5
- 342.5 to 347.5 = 36.4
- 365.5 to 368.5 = 41.6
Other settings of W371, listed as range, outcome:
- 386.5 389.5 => 39.03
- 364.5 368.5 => 43.11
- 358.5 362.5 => 35.97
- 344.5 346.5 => 37.83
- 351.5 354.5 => 36.03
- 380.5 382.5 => 41.69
